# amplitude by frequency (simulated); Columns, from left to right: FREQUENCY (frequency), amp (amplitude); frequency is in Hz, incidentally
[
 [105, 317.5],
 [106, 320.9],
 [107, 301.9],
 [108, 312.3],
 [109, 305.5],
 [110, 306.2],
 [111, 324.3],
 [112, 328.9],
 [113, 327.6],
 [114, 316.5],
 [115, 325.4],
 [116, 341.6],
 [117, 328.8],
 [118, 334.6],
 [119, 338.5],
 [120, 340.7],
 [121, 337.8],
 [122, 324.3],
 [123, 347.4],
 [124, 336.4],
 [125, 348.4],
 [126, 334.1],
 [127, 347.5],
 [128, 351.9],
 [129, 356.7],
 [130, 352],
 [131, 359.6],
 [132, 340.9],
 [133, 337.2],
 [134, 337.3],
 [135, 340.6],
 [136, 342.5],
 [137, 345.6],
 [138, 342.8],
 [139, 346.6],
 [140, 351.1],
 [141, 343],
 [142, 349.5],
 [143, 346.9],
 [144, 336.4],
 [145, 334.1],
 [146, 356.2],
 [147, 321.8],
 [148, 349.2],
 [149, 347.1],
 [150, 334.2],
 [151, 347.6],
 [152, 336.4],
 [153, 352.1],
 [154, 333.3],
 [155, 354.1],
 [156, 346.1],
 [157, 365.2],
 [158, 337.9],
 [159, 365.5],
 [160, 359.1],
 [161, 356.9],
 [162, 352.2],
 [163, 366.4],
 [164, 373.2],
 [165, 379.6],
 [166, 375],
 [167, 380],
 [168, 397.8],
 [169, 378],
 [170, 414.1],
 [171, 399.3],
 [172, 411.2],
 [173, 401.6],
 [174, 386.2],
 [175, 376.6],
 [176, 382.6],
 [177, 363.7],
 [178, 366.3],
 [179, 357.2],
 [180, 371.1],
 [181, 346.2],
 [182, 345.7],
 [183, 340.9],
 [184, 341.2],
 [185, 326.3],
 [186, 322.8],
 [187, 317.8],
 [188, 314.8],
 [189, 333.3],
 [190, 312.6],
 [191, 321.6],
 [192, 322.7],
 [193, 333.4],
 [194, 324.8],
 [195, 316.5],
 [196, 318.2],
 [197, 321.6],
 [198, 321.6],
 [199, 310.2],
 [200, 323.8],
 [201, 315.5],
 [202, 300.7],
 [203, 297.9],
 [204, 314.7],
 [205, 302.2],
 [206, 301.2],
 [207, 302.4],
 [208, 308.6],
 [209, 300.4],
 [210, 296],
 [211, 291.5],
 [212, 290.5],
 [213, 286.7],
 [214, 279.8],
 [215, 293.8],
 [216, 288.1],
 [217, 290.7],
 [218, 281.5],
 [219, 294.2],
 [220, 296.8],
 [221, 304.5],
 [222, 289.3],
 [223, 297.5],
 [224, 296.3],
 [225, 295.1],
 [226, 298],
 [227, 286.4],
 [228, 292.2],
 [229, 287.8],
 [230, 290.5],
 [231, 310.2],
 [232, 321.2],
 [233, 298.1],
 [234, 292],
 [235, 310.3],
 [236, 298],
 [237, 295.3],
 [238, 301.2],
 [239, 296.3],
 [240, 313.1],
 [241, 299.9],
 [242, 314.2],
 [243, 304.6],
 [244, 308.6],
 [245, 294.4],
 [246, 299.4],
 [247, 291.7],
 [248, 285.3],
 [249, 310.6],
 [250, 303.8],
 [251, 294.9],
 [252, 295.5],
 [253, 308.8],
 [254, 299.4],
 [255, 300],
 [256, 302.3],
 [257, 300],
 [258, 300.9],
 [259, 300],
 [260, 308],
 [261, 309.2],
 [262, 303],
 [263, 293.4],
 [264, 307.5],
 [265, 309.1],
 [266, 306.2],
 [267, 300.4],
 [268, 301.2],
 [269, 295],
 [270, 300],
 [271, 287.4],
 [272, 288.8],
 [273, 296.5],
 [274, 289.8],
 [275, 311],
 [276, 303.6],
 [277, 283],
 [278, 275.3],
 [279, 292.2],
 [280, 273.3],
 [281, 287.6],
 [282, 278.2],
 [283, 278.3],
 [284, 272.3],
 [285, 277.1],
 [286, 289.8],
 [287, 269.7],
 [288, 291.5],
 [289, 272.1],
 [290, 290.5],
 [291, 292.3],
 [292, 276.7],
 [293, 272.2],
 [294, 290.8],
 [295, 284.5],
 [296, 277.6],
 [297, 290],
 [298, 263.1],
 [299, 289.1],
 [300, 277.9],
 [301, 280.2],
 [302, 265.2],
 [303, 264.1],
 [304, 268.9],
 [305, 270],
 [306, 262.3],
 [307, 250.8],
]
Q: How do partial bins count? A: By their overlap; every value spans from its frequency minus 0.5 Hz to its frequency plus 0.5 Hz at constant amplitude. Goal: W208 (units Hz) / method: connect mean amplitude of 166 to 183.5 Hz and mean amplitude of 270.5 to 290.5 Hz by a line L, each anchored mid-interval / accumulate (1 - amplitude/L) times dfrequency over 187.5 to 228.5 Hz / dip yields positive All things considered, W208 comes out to 5.2 Hz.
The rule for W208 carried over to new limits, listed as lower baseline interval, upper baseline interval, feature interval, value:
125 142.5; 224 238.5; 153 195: -3.9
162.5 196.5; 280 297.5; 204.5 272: 3.6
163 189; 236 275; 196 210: 1.4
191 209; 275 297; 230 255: -0.3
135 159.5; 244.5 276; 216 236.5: 1.1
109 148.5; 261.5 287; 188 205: 0.0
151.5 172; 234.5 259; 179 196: 0.8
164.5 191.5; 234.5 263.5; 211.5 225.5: 1.5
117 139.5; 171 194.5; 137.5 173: -1.3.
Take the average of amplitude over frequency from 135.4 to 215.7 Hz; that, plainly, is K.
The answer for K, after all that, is 340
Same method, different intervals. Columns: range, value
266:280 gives 294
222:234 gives 297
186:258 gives 303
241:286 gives 296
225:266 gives 301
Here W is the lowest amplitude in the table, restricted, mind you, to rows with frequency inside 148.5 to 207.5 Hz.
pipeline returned 297.9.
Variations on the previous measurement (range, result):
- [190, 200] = 310.2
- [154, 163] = 333.3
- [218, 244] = 281.5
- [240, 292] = 269.7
